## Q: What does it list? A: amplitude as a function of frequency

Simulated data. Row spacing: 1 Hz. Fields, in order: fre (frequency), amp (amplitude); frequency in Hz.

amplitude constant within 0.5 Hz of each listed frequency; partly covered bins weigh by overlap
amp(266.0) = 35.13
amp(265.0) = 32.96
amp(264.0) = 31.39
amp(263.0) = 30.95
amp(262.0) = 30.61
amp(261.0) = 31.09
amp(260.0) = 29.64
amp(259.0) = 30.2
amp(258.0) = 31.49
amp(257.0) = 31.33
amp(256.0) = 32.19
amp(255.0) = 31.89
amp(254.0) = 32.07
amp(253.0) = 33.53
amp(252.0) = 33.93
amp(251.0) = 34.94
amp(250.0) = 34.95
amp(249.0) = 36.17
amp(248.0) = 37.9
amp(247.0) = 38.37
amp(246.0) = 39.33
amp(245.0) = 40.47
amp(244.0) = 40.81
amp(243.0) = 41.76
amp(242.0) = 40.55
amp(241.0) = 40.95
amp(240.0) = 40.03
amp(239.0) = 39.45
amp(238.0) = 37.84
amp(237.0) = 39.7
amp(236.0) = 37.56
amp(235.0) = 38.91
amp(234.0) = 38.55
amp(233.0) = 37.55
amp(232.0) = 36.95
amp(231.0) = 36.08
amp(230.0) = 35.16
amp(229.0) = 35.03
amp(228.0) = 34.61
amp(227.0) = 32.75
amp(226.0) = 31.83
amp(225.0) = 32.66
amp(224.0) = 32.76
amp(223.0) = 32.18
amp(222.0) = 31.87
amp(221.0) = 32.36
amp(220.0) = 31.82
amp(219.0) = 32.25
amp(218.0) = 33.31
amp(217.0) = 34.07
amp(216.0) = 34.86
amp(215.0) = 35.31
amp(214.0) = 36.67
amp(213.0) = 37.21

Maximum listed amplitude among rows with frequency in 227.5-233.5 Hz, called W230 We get 37.55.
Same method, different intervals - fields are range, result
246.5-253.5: 38.37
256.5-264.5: 31.49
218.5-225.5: 32.76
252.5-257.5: 33.53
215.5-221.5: 34.86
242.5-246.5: 41.76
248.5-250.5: 36.17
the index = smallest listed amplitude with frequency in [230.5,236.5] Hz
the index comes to 36.08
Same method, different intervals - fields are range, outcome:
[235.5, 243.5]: 37.56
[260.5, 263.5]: 30.61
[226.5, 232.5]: 32.75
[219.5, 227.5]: 31.82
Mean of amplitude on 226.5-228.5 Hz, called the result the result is 33.7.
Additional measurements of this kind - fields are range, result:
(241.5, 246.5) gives 40.6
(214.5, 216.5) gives 35.1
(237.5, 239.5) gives 38.6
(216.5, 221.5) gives 32.8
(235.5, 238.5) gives 38.4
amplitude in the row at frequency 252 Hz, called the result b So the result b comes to 33.93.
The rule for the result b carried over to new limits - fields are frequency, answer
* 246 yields 39.33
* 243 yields 41.76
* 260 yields 29.64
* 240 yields 40.03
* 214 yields 36.67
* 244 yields 40.81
